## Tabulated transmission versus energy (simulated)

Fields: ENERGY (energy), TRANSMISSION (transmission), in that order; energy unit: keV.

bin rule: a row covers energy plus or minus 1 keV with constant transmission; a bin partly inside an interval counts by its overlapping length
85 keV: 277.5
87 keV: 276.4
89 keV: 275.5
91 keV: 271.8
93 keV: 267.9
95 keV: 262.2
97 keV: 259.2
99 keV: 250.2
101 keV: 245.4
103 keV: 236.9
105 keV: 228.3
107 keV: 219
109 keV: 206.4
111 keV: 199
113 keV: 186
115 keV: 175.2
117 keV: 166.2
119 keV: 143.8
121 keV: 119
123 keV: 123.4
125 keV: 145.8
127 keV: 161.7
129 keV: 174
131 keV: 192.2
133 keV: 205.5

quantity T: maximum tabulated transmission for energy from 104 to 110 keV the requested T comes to 228.3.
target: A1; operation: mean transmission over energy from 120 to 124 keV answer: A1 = 121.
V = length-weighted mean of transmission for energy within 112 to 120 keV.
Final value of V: 168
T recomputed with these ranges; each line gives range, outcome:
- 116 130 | 174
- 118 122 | 143.8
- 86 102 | 276.4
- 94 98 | 262.2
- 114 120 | 175.2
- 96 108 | 259.2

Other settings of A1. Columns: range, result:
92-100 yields 260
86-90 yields 276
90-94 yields 270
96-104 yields 248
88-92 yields 274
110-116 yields 187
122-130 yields 151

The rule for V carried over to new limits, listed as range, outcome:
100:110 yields 227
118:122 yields 131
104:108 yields 224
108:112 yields 203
